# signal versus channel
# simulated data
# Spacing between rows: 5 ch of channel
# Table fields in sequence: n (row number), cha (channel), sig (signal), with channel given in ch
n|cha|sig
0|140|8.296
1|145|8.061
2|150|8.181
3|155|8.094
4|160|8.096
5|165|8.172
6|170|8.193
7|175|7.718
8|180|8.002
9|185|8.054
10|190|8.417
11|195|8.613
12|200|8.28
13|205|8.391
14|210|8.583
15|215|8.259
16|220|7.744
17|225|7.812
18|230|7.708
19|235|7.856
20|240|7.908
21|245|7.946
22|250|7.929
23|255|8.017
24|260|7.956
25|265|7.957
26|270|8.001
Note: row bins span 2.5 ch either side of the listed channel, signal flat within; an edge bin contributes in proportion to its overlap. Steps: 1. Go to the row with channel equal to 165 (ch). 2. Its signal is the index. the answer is 8.172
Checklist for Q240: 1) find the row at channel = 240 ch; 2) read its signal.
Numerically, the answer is 7.908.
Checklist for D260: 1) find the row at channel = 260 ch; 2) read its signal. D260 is 7.956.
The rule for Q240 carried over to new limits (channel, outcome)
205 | 8.391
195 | 8.613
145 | 8.061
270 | 8.001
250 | 7.929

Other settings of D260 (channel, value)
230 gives 7.708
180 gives 8.002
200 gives 8.28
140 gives 8.296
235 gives 7.856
